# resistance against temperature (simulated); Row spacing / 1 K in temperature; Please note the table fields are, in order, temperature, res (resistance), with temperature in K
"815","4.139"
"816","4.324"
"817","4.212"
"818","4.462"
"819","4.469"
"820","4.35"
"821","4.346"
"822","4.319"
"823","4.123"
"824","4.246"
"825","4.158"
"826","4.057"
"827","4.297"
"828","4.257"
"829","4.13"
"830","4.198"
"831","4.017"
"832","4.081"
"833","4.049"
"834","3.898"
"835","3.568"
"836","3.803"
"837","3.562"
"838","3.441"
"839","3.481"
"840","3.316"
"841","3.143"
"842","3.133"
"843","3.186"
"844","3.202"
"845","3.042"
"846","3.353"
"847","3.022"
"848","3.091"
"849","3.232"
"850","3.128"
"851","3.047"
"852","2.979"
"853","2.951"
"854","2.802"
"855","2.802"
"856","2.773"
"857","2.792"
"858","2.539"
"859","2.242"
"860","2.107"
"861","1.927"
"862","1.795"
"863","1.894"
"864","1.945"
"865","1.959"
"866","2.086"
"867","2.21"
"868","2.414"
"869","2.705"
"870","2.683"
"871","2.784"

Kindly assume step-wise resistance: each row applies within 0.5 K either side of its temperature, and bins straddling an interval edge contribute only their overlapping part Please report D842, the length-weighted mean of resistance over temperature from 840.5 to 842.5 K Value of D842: 3.14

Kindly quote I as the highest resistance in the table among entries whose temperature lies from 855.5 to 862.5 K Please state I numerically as 2.792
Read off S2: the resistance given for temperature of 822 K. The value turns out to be 4.319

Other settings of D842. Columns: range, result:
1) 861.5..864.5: 1.88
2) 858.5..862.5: 2.02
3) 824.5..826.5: 4.11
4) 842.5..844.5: 3.19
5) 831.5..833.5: 4.07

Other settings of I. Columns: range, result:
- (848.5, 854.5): 3.232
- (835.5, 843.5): 3.803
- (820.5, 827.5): 4.346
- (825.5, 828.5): 4.297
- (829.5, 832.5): 4.198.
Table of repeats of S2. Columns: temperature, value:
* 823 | 4.123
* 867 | 2.21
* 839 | 3.481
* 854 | 2.802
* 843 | 3.186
